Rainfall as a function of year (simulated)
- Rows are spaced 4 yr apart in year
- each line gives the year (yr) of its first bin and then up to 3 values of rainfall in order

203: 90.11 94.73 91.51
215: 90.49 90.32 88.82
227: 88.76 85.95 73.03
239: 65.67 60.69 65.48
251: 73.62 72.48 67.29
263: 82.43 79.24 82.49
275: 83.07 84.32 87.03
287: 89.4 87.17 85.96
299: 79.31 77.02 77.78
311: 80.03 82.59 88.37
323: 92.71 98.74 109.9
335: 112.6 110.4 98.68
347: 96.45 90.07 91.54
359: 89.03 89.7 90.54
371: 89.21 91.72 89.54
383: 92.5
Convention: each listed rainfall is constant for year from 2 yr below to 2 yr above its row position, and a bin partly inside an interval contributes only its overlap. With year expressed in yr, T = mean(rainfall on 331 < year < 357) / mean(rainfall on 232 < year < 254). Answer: 1.47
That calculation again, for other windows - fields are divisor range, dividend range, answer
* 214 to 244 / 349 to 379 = 1.12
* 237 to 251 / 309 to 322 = 1.29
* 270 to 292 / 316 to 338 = 1.17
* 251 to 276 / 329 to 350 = 1.36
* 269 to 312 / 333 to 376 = 1.15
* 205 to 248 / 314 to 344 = 1.22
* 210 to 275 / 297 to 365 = 1.17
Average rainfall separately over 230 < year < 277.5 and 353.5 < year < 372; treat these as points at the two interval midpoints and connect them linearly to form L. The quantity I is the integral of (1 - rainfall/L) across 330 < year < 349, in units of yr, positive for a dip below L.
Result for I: -4.1 yr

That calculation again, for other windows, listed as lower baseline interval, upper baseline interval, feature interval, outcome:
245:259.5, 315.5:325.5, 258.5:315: -1.64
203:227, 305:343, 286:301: 1.38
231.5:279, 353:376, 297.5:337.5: -3.27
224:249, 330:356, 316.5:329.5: 0.38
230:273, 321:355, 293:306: 1.16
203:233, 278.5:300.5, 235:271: 6.67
